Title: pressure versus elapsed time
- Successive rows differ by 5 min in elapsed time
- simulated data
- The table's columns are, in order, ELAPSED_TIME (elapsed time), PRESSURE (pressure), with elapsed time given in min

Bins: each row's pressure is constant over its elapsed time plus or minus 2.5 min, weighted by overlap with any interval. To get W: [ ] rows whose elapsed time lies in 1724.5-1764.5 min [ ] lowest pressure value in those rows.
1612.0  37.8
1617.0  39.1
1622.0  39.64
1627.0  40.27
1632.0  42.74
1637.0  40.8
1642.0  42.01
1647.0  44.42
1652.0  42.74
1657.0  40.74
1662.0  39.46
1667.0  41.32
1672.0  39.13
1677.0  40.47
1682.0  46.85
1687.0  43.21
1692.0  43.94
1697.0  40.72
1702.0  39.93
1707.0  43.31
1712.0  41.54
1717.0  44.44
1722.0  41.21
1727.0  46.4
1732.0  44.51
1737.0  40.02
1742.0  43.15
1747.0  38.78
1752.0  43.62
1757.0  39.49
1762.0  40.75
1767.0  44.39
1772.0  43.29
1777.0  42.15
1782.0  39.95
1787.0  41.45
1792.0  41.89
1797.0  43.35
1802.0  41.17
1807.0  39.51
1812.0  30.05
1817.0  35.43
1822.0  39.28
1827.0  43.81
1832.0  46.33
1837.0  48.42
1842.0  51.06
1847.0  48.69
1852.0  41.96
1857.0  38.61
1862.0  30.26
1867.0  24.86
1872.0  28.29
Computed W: 38.78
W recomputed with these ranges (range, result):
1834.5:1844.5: 48.42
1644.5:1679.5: 39.13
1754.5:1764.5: 39.49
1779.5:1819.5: 30.05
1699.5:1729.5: 39.93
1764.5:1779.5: 42.15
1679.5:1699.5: 40.72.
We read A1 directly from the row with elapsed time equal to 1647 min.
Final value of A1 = 44.42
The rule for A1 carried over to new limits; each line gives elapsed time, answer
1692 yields 43.94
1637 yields 40.8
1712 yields 41.54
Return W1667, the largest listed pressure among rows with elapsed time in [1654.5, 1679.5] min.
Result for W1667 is 41.32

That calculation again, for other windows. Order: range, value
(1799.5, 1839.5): 48.42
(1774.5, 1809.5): 43.35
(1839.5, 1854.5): 51.06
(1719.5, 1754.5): 46.4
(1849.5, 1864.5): 41.96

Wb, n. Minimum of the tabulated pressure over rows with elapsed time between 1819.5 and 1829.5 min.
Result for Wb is 39.28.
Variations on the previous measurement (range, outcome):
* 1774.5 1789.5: 39.95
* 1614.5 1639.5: 39.1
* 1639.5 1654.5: 42.01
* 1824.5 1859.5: 38.61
